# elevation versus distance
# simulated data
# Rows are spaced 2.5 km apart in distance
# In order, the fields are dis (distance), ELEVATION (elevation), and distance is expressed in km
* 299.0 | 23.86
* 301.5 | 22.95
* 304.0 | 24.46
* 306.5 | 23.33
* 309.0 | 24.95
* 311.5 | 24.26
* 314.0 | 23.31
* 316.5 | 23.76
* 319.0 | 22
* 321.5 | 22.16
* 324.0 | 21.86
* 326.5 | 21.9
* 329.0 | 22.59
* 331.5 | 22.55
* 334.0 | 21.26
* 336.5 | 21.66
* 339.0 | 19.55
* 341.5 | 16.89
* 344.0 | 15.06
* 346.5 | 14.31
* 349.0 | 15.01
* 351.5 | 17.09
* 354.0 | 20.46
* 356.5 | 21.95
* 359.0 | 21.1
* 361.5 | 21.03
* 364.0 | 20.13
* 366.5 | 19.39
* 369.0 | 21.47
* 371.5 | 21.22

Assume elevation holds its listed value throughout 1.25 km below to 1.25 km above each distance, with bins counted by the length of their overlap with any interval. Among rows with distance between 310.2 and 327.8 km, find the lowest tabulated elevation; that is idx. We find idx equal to 21.86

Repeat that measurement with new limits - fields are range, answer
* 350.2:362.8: 17.09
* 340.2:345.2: 15.06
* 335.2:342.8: 16.89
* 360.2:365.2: 20.13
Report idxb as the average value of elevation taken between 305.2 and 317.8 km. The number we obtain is 23.9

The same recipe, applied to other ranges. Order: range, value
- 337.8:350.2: 16.2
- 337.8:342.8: 18.2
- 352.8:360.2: 21.2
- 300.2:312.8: 24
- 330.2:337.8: 21.8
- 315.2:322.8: 22.6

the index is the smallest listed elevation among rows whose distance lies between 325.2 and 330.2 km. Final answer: 21.9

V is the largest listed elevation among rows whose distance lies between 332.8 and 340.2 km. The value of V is 21.66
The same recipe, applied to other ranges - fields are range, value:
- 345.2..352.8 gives 17.09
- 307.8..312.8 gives 24.95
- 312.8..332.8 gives 23.76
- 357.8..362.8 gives 21.1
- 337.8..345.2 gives 19.55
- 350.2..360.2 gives 21.95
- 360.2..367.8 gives 21.03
